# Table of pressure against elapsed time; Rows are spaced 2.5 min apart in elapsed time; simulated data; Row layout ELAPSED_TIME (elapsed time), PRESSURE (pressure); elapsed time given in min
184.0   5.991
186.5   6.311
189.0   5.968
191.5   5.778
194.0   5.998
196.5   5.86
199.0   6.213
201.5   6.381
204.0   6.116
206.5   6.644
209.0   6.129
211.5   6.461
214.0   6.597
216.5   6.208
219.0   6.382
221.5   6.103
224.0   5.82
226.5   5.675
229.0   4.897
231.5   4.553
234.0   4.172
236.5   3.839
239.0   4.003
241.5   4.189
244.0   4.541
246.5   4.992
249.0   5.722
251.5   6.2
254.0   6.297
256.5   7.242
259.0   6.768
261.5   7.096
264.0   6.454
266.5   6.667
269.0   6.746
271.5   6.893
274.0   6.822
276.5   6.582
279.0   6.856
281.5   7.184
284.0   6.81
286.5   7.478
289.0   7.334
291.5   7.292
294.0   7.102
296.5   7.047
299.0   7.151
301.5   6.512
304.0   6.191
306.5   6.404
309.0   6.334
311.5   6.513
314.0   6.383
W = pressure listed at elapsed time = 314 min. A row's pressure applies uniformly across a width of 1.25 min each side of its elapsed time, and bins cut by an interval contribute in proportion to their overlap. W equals 6.383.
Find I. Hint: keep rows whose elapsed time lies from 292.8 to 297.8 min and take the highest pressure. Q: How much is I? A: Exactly 7.102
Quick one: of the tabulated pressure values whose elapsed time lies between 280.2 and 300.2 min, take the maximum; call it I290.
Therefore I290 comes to 7.478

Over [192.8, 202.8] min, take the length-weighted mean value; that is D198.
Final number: 6.11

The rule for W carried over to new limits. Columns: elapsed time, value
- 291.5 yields 7.292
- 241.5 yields 4.189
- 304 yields 6.191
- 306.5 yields 6.404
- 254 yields 6.297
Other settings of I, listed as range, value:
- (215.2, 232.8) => 6.382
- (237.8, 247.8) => 4.992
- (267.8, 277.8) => 6.893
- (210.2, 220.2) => 6.597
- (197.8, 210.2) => 6.644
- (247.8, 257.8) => 7.242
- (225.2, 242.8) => 5.675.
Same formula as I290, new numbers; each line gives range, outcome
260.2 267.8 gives 7.096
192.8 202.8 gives 6.381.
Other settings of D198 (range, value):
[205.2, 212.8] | 6.41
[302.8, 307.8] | 6.3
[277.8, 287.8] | 7.08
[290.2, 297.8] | 7.15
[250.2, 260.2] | 6.62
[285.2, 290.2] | 7.4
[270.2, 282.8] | 6.87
